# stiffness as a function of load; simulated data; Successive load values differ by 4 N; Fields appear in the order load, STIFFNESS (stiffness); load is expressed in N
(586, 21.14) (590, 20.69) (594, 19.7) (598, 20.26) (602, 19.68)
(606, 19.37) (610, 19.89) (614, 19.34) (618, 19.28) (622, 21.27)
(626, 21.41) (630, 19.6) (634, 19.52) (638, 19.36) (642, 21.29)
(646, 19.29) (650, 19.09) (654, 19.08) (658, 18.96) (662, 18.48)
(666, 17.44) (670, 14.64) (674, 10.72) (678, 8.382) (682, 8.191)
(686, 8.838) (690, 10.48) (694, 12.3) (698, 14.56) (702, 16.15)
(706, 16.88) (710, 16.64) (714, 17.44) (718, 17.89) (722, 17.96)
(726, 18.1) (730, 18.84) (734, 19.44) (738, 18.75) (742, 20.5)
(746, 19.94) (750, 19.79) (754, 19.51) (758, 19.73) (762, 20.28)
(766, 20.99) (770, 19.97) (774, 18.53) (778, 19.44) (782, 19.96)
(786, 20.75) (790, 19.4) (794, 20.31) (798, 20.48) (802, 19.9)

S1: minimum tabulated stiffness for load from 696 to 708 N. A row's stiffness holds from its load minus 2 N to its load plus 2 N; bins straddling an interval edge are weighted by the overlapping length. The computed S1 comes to 14.56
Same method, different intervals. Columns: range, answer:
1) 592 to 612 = 19.37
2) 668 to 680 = 8.382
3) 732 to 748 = 18.75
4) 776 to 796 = 19.4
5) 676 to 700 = 8.191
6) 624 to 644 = 19.36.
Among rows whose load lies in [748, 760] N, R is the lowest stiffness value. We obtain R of 19.51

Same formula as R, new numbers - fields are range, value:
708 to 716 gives 16.64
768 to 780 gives 18.53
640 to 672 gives 14.64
